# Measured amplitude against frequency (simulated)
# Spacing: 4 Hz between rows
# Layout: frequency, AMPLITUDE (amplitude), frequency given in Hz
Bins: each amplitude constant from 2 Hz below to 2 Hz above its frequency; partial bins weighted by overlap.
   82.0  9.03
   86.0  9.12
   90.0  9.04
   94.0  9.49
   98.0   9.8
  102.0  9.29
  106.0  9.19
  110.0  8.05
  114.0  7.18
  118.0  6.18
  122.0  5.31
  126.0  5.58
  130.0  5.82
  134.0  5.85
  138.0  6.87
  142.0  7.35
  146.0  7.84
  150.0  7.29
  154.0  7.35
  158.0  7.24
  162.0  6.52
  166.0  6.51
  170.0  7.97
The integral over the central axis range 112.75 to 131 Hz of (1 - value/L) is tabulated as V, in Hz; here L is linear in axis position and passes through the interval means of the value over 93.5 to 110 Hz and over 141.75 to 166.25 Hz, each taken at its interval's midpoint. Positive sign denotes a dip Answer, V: 5.4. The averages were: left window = 9.27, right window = 7.19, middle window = 5.98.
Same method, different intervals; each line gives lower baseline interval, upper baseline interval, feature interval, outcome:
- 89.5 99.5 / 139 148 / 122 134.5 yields 3.8 Hz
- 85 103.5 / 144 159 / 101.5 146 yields 7.7 Hz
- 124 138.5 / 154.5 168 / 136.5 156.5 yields -3.0 Hz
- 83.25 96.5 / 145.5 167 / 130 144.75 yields 2.0 Hz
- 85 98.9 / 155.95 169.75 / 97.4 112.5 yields -0.1 Hz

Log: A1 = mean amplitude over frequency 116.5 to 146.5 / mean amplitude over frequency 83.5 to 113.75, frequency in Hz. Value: 0.70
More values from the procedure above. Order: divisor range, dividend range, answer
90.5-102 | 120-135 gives 0.59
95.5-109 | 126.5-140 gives 0.66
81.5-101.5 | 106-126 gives 0.73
